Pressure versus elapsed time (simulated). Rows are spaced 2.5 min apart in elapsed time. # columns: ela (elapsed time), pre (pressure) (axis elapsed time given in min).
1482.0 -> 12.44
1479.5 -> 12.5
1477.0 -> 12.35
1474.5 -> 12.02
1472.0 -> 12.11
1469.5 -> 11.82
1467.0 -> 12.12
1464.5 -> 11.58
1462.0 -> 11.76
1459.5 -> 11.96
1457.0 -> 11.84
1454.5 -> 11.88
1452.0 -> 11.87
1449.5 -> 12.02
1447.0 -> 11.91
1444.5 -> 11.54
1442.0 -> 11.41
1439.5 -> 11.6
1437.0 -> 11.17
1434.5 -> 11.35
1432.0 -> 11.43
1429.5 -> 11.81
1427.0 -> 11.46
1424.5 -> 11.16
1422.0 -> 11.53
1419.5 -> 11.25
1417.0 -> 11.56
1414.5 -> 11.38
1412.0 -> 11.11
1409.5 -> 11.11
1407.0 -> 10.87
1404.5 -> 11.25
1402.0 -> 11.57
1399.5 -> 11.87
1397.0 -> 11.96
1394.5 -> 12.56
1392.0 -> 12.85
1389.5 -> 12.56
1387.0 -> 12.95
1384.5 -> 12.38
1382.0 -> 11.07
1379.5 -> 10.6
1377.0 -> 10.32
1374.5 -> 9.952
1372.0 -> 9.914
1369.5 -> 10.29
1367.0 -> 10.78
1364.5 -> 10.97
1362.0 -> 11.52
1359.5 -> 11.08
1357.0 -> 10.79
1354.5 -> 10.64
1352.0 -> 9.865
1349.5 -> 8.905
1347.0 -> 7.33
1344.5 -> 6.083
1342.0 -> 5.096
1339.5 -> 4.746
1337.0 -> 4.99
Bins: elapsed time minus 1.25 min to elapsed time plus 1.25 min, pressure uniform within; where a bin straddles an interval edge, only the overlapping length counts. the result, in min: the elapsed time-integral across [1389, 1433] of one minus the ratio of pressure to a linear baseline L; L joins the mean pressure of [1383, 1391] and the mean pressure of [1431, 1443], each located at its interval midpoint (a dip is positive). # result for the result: 1.5 min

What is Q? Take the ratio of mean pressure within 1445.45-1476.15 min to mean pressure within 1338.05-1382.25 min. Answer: 1.3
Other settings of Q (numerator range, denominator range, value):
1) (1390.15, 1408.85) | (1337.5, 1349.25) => 1.97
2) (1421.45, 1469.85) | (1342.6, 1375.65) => 1.19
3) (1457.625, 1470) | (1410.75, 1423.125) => 1.04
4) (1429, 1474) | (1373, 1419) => 1.02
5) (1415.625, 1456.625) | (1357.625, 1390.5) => 1.04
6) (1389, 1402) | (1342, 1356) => 1.48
